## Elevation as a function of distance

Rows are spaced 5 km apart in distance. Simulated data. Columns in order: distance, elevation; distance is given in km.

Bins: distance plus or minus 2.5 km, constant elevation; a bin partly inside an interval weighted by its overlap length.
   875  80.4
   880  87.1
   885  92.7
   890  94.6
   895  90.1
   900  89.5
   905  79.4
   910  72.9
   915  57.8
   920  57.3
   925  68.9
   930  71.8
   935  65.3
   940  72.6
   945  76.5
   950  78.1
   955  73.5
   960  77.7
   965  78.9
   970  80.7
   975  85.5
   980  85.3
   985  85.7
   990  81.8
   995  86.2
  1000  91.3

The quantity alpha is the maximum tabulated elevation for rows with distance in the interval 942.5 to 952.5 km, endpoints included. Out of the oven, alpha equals 78.1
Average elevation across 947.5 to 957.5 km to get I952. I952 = 75.8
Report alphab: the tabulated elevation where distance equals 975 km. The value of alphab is 85.5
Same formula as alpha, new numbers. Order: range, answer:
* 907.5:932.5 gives 72.9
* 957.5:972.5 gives 80.7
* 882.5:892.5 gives 94.6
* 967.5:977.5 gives 85.5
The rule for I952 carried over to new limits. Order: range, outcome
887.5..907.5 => 88.4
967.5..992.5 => 83.8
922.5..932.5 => 70.3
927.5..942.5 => 69.9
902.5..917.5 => 70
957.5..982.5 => 81.6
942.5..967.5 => 76.9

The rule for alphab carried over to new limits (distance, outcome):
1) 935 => 65.3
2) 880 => 87.1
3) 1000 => 91.3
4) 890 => 94.6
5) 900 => 89.5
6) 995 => 86.2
